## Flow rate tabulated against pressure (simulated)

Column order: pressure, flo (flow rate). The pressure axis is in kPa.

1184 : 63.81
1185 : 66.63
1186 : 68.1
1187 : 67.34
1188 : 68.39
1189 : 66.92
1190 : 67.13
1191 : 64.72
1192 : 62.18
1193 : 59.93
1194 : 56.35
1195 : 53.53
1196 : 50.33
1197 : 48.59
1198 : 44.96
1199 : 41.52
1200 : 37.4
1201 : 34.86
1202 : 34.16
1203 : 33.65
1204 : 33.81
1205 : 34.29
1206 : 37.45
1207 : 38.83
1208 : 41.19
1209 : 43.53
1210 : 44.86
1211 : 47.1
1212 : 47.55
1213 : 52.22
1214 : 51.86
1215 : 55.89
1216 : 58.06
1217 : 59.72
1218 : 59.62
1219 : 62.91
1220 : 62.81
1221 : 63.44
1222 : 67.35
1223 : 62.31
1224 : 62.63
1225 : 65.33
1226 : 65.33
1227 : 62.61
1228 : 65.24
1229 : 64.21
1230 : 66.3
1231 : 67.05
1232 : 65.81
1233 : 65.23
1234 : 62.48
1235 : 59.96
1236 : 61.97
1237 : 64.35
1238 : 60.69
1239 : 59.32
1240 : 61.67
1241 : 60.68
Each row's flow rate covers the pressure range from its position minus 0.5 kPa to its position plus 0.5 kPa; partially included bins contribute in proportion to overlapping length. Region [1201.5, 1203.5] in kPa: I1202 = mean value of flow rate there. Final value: 33.9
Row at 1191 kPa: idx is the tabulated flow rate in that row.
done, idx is 64.72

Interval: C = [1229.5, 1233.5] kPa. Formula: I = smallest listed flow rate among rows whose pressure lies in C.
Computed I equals 65.23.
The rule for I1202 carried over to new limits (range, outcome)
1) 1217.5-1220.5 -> 61.8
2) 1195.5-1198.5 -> 48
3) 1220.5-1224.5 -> 63.9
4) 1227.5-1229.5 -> 64.7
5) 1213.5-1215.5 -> 53.9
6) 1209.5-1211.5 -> 46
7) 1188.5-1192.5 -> 65.2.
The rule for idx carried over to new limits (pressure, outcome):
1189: 66.92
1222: 67.35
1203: 33.65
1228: 65.24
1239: 59.32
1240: 61.67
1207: 38.83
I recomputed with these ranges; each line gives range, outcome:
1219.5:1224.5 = 62.31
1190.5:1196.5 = 50.33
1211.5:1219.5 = 47.55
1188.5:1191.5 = 64.72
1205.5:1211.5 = 37.45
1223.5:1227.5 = 62.61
